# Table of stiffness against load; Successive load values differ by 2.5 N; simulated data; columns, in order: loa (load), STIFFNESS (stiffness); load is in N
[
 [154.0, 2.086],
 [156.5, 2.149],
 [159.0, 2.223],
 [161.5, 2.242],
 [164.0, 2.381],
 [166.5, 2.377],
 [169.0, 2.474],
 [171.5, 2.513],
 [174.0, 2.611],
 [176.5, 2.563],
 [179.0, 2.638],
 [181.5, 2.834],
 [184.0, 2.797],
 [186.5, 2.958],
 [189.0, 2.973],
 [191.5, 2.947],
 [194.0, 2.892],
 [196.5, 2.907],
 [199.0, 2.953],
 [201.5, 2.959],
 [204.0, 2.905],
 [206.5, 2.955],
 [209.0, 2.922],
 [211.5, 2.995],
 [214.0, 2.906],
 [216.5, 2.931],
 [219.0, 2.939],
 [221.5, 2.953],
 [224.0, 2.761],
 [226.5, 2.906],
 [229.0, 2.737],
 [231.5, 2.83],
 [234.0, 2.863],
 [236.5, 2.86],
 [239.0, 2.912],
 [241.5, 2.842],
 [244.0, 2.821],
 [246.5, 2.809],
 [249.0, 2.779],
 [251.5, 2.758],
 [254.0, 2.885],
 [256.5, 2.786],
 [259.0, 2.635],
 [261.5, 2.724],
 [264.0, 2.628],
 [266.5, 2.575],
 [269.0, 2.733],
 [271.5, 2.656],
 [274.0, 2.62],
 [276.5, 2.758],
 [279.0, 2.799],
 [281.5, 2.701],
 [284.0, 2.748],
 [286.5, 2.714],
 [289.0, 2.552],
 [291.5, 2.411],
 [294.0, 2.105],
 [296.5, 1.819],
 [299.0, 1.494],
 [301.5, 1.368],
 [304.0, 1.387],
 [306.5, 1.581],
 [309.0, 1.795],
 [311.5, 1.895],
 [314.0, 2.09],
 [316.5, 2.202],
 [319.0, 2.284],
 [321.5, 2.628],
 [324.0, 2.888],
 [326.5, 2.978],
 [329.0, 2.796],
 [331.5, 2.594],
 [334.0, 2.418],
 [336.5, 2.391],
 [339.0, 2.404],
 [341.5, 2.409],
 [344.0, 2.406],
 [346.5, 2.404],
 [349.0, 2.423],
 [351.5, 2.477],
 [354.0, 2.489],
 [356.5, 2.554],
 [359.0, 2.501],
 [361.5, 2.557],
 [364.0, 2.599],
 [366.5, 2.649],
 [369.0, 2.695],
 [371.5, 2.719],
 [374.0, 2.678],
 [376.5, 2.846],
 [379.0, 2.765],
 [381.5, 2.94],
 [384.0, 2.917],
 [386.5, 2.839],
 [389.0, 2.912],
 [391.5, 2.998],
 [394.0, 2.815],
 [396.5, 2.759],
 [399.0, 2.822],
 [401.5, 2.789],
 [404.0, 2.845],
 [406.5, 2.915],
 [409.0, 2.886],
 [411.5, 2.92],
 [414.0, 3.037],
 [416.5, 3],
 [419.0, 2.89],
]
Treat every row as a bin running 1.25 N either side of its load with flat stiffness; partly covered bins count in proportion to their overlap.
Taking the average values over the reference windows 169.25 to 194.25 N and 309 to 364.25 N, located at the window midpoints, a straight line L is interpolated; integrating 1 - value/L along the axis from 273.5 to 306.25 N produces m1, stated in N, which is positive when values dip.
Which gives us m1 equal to 4.0 N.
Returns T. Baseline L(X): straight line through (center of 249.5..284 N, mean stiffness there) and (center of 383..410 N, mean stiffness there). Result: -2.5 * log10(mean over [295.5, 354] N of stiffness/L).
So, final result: 0.24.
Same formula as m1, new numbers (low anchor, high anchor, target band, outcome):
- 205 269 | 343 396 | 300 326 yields 6.7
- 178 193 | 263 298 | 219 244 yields -1.3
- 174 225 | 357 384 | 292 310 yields 7.1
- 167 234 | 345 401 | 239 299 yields 3.3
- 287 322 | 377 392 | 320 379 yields -2.8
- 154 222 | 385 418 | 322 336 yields 0.6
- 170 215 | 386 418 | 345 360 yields 2.1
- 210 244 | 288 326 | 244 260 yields -1.0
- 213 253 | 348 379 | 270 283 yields 0.3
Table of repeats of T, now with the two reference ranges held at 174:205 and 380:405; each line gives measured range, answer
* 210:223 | -0.033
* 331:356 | 0.172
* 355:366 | 0.122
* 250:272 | 0.056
